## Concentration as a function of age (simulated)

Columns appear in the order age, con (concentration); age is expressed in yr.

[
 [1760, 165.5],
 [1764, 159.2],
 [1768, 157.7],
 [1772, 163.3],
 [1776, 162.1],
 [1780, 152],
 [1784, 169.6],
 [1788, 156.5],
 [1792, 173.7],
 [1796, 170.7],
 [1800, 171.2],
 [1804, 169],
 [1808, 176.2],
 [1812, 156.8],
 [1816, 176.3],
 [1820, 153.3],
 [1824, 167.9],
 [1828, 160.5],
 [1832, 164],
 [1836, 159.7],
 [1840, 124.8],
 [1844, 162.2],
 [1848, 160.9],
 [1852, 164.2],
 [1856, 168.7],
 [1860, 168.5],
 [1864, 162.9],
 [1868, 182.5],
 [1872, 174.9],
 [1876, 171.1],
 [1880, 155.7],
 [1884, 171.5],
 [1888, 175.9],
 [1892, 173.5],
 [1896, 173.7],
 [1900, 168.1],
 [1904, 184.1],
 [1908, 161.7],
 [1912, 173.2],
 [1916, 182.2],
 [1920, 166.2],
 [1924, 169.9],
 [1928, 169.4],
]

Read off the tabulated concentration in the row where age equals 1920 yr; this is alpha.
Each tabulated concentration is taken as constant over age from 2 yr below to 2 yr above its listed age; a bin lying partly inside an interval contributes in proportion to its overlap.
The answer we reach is 166.2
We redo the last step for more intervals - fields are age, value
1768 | 157.7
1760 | 165.5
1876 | 171.1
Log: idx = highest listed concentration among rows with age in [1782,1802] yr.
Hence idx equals 173.7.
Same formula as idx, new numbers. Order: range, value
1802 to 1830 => 176.3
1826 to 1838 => 164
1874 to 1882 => 171.1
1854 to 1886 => 182.5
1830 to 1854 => 164.2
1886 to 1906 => 184.1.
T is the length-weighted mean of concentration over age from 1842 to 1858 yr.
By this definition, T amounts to 164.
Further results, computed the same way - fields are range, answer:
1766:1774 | 160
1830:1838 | 162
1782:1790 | 163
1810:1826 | 164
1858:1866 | 166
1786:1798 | 167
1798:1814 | 168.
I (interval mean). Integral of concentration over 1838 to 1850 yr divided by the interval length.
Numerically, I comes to 149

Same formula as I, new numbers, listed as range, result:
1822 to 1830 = 164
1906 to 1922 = 171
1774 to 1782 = 157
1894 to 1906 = 175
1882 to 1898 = 174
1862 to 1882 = 169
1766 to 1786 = 161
